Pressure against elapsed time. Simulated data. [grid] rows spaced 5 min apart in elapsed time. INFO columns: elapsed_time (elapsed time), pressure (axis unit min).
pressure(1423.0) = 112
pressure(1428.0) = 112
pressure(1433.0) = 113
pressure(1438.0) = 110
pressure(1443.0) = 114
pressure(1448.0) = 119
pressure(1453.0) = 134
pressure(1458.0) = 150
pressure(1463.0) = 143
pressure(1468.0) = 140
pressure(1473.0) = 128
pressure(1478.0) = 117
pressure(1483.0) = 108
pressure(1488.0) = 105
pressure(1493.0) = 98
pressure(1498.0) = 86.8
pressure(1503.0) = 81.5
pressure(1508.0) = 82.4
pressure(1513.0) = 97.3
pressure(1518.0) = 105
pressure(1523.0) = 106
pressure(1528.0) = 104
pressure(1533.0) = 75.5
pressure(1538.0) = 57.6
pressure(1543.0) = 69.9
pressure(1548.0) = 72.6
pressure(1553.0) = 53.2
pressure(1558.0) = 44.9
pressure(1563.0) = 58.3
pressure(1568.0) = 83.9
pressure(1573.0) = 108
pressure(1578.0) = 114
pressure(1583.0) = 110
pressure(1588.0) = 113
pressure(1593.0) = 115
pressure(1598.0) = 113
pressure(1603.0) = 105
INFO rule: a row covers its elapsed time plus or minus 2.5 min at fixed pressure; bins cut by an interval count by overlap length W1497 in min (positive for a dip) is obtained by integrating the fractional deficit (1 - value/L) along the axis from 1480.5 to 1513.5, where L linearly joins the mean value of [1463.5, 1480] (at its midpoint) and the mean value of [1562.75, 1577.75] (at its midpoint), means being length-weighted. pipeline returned 7.3 min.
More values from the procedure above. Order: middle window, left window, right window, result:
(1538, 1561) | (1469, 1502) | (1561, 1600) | 9.8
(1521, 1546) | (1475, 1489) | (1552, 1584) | 3.2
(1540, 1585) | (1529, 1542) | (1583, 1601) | 6.6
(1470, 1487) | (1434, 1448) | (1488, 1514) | -3.1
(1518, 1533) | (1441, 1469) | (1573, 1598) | 2.7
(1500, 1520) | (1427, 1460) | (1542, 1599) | 2.4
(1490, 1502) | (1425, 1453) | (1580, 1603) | 2.4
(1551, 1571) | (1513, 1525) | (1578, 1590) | 8.7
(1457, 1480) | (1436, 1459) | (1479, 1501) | -4.6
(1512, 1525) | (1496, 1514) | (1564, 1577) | -2.3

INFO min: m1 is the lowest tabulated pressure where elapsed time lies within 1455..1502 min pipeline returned 86.8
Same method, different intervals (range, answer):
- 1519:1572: 44.9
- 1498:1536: 75.5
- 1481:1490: 105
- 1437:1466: 110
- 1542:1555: 53.2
